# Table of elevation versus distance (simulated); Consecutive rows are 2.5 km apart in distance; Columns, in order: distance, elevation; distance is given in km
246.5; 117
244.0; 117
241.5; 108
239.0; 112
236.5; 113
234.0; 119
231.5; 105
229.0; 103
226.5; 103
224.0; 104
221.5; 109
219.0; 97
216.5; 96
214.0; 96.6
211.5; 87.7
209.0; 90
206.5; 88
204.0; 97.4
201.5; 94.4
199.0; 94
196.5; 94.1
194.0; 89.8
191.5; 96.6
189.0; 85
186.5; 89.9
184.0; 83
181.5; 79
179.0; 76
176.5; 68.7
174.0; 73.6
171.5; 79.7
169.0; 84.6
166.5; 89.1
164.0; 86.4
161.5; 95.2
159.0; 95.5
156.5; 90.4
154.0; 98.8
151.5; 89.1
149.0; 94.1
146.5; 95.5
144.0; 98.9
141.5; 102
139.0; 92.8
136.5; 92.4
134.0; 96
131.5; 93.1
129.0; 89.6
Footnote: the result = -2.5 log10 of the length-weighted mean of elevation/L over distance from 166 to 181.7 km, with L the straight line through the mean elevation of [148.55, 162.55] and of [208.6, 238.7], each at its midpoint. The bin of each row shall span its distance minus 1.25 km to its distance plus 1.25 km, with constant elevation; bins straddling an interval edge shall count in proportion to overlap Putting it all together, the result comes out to 0.22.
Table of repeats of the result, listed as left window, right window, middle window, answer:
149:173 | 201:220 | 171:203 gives 0.08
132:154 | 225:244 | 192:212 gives 0.13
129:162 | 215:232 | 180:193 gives 0.14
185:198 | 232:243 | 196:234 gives 0.04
